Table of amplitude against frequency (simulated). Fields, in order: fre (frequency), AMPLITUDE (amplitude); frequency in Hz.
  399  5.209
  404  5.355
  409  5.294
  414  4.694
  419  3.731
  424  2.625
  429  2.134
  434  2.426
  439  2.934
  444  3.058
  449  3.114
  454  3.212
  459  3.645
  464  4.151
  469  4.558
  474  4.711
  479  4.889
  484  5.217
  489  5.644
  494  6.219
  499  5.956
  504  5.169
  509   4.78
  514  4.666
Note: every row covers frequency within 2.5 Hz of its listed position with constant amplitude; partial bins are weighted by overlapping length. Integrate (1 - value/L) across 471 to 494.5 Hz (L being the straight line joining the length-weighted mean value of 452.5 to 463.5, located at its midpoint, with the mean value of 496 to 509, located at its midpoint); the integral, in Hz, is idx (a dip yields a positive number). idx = -3.1 Hz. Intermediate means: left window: 3.58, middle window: 5.24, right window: 5.44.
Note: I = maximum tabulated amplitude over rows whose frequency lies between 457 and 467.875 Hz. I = 4.151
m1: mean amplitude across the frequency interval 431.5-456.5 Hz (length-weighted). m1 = 2.95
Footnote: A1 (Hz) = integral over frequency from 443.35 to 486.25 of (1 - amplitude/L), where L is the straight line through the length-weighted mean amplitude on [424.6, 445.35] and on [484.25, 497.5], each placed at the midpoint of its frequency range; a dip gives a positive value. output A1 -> 2.31 Hz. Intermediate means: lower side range 2.61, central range 4.1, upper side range 5.81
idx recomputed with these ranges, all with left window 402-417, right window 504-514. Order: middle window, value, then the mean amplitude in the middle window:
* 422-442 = 9.86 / 2.54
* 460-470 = 1.47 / 4.22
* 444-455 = 4.07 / 3.13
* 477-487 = -0.38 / 5.09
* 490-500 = -2.38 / 6.04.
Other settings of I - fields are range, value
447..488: 5.217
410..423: 4.694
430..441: 2.934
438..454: 3.212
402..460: 5.355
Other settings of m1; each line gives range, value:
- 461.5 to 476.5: 4.47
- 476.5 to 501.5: 5.58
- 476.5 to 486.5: 5.05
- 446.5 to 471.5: 3.74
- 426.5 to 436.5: 2.28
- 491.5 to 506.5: 5.78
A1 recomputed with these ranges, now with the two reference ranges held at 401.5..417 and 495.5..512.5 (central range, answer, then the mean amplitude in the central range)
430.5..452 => 9.6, 2.86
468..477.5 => 1.0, 4.67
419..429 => 4.6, 2.78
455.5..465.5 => 2.7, 3.8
